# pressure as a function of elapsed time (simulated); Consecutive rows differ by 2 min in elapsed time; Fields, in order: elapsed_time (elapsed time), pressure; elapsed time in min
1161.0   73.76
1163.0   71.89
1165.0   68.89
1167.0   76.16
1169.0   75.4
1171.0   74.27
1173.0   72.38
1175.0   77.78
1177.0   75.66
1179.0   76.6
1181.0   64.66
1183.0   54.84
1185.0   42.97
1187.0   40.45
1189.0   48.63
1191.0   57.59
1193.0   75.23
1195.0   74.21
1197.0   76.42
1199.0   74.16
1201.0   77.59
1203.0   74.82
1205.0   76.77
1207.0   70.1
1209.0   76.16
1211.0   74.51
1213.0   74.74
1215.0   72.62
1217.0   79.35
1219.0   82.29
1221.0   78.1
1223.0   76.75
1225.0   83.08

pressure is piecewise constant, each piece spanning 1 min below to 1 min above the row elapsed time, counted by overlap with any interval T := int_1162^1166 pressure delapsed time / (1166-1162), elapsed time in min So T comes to 70.4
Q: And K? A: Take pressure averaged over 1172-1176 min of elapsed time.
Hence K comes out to 75.1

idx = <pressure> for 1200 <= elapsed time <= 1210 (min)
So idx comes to 75.1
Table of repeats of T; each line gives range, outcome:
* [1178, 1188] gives 55.9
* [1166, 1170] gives 75.8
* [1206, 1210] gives 73.1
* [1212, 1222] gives 77.4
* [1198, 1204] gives 75.5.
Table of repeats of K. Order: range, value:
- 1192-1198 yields 75.3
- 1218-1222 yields 80.2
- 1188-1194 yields 60.5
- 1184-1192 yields 47.4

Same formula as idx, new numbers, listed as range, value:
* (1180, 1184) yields 59.8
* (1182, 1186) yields 48.9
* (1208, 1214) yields 75.1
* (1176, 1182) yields 72.3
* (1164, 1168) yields 72.5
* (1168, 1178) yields 75.1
